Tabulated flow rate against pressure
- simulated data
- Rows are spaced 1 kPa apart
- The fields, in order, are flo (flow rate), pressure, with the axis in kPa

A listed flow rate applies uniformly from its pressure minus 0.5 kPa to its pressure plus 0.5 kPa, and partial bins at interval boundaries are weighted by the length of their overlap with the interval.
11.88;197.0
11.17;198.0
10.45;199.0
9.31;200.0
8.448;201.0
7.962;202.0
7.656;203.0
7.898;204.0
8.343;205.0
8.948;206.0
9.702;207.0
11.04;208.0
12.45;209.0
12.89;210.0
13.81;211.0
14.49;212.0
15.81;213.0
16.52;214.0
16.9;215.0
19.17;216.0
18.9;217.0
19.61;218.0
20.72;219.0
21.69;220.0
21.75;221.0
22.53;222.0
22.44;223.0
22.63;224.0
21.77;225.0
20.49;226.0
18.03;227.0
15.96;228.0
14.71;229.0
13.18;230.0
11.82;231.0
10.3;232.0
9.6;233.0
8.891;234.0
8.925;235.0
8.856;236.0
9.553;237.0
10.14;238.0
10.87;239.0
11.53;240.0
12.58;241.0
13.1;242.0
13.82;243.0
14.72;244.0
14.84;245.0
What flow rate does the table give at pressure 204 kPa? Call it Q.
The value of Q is 7.898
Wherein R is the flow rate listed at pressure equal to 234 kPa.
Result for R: 8.891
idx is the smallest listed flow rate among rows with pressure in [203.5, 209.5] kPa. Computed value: 7.898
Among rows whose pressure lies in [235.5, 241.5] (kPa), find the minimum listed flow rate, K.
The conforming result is 8.856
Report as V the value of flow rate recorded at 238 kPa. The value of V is 10.14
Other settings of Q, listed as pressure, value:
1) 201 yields 8.448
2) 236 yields 8.856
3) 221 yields 21.75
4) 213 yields 15.81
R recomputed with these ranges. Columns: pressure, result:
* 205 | 8.343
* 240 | 11.53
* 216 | 19.17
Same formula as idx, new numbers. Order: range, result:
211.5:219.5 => 14.49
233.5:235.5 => 8.891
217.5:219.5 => 19.61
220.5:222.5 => 21.75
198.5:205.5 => 7.656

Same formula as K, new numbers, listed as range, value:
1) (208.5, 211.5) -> 12.45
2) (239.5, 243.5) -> 11.53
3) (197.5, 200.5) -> 9.31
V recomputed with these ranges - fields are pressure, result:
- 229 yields 14.71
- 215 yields 16.9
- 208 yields 11.04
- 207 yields 9.702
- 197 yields 11.88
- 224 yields 22.63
